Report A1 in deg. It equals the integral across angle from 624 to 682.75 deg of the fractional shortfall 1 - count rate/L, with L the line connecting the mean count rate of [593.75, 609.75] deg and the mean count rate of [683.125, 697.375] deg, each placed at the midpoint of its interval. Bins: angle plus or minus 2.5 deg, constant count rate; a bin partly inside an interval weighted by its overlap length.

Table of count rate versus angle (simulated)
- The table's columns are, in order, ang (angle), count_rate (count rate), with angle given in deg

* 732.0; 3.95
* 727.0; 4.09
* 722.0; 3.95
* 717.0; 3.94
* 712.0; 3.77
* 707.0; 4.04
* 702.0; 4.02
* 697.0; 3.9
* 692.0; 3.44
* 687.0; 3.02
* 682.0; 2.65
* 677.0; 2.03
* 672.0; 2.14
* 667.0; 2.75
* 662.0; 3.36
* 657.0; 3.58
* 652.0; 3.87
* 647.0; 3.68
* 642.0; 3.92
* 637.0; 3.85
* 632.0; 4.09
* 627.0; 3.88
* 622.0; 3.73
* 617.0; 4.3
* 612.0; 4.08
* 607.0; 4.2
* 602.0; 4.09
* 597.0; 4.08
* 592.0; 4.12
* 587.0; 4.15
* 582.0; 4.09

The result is 5.29 deg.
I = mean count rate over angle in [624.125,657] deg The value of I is 3.86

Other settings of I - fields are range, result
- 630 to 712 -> 3.4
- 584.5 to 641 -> 4.05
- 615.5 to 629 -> 3.95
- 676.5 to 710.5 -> 3.39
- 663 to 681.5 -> 2.43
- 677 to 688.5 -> 2.64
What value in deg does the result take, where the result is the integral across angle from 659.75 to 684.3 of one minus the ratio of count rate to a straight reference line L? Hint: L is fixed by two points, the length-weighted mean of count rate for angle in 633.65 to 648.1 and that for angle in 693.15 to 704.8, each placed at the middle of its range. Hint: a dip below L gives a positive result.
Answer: 8.2 deg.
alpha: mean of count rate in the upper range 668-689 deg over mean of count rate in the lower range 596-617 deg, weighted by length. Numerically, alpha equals 0.60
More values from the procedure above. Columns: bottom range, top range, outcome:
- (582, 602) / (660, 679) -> 0.62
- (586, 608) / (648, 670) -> 0.82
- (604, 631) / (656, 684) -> 0.67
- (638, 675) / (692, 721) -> 1.17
